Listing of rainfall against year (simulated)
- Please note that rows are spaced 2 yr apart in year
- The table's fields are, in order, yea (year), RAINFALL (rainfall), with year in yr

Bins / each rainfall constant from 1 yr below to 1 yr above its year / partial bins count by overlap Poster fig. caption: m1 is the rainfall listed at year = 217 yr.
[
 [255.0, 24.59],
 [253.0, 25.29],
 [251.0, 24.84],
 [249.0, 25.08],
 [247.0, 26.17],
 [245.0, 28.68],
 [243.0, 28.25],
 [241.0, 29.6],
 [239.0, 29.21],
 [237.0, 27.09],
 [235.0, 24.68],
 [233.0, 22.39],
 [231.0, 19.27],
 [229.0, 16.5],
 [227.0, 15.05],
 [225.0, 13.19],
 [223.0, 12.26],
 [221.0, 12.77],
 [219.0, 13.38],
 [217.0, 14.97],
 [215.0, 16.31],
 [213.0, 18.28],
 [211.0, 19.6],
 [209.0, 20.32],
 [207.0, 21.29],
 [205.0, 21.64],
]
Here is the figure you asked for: 14.97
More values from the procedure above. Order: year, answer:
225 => 13.19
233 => 22.39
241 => 29.6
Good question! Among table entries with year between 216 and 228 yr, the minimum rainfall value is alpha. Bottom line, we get 12.26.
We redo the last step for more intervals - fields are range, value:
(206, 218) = 14.97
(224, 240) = 13.19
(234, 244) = 24.68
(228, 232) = 16.5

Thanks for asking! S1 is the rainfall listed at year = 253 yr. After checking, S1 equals 25.29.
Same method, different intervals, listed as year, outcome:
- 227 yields 15.05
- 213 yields 18.28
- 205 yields 21.64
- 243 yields 28.25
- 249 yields 25.08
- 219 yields 13.38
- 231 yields 19.27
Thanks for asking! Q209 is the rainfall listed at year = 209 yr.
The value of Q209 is 20.32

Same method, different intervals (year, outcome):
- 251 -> 24.84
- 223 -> 12.26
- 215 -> 16.31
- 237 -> 27.09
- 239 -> 29.21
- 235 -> 24.68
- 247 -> 26.17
